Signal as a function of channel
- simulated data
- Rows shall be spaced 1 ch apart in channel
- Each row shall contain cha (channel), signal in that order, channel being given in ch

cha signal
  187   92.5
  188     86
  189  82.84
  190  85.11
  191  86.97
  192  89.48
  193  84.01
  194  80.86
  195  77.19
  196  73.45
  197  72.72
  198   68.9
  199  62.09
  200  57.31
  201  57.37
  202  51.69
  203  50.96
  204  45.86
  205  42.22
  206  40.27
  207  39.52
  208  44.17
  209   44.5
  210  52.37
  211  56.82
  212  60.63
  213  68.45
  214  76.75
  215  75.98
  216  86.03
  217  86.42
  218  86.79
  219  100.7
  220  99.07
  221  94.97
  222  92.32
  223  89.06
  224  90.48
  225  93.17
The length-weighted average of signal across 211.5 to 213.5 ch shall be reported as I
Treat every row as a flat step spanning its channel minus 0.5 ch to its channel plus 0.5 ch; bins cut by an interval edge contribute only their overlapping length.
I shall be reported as 64.5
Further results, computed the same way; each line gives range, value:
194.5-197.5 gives 74.5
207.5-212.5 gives 51.7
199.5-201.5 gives 57.3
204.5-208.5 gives 41.5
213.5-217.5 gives 81.3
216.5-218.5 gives 86.6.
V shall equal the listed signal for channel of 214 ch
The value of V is 76.75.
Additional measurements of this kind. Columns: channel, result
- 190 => 85.11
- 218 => 86.79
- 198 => 68.9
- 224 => 90.48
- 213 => 68.45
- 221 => 94.97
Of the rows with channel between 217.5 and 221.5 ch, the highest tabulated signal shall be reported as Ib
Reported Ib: 100.7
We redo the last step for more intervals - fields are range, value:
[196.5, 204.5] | 72.72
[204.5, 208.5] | 44.17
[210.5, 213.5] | 68.45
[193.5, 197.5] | 80.86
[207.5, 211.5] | 56.82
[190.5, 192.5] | 89.48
